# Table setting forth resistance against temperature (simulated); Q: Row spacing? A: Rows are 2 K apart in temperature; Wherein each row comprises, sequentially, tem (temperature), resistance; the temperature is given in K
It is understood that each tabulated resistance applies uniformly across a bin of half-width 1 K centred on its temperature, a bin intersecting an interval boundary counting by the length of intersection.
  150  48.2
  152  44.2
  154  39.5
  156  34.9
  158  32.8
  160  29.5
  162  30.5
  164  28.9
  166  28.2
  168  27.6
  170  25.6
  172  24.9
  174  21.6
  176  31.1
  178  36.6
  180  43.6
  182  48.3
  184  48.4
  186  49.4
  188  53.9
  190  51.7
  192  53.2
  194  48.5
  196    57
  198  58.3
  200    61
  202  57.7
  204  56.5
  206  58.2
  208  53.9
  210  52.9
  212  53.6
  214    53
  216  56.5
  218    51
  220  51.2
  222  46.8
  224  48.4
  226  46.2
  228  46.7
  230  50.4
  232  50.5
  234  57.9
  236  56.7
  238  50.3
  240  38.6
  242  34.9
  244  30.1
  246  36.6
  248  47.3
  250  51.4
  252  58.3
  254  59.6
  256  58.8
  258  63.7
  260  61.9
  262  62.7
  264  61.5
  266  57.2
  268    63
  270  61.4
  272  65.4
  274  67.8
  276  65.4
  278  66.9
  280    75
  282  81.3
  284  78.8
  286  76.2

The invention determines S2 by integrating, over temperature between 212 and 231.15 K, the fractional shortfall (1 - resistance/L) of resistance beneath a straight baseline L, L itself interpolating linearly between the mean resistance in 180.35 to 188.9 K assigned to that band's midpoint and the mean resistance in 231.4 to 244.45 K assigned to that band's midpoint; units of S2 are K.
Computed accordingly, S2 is -1.3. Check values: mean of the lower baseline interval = 49.5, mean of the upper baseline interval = 46.1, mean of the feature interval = 50.2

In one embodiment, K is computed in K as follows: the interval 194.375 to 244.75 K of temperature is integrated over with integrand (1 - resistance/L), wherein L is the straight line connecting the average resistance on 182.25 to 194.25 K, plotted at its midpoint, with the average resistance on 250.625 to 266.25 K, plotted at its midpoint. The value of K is 3.3 K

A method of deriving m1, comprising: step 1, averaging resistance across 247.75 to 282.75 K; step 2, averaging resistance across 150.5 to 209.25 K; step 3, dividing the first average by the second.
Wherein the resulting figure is 1.47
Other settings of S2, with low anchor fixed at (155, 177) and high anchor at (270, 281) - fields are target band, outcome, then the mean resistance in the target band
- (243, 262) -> 2.3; 52.5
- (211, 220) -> -1.4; 53.3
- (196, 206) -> -4.2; 58.2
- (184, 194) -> -3.9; 51.3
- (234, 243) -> 1.3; 46.5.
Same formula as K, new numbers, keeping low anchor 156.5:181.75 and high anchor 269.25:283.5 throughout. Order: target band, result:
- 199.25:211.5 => -3.6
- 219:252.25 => 4.6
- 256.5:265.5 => 0.3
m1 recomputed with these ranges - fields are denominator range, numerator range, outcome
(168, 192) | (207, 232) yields 1.28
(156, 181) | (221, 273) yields 1.74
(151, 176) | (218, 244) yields 1.55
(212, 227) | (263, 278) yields 1.25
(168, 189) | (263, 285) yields 1.79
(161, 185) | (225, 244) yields 1.43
